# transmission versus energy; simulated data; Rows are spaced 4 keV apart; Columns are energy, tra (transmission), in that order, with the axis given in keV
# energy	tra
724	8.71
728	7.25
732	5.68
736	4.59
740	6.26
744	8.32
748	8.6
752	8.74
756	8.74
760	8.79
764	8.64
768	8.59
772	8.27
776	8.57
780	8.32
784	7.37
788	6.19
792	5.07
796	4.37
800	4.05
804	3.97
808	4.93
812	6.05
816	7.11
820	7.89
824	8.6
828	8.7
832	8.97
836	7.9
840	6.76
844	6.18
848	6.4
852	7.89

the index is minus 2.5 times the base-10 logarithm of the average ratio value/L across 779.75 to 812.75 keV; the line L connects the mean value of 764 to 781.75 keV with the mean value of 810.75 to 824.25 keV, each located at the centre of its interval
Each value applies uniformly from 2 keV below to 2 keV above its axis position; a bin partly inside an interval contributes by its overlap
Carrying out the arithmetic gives 0.408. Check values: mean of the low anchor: 8.46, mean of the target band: 5.43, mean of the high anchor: 7.33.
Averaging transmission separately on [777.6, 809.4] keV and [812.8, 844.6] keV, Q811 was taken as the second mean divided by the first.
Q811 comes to 1.39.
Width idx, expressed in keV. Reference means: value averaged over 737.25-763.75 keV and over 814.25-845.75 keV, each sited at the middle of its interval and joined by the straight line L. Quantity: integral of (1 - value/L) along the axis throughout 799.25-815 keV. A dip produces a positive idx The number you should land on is 5.85 keV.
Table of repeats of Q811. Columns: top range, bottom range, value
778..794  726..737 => 1.13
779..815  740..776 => 0.66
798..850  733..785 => 0.85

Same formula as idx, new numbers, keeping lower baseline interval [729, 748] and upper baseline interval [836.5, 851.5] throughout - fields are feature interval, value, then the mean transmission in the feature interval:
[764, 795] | -4.03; 7.46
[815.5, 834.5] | -4.64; 8.33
